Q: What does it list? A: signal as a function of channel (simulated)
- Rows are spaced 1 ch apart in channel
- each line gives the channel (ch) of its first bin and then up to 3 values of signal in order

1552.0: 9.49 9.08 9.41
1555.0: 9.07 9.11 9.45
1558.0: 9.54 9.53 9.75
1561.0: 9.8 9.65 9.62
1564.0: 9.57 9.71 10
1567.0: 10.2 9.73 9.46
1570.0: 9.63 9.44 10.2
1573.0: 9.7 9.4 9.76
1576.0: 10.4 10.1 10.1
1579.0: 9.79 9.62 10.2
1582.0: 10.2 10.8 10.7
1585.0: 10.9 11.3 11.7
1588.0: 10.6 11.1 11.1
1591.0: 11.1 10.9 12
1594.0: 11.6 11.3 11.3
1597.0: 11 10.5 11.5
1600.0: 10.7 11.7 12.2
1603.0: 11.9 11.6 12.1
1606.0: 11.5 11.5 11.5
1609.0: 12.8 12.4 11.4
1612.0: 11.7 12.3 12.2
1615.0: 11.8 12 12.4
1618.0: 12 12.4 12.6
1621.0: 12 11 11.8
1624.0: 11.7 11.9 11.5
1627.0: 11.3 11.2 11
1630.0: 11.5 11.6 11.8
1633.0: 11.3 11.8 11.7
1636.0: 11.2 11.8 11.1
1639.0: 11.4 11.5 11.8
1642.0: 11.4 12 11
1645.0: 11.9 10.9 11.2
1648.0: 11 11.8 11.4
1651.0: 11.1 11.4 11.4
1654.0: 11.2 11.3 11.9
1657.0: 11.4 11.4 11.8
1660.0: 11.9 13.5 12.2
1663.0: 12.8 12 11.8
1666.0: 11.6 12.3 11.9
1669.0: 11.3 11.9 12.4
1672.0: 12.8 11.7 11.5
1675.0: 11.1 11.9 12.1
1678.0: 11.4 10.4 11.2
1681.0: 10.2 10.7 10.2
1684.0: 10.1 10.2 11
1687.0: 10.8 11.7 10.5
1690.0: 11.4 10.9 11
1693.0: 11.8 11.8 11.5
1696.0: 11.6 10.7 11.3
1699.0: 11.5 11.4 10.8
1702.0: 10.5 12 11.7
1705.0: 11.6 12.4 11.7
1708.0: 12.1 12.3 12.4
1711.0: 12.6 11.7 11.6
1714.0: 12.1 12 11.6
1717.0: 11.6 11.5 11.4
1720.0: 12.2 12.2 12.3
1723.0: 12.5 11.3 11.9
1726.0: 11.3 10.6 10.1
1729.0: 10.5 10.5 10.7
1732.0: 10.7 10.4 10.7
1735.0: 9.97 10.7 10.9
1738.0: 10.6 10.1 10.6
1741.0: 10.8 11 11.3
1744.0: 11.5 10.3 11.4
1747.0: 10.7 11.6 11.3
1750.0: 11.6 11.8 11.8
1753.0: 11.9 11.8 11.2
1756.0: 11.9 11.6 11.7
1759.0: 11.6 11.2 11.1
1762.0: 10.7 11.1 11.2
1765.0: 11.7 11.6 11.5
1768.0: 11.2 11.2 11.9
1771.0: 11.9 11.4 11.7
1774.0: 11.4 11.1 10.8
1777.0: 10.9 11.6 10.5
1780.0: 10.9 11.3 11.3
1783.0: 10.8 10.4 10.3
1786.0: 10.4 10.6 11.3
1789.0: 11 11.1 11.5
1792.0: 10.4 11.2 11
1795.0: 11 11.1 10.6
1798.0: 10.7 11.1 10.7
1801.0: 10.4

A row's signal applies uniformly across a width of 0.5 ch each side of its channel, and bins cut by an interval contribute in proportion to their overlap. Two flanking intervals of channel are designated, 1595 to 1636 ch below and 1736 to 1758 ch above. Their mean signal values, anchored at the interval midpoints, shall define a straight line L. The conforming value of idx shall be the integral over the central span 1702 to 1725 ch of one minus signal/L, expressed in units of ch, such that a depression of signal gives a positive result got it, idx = -1.2 ch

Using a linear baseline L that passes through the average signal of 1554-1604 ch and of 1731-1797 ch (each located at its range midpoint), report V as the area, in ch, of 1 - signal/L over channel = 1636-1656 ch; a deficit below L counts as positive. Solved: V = -1.4 ch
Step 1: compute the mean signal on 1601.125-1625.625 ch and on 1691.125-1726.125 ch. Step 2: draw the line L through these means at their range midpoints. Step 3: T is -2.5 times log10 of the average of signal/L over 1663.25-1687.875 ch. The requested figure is 0.04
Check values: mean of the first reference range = 11.9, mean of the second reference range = 11.7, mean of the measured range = 11.4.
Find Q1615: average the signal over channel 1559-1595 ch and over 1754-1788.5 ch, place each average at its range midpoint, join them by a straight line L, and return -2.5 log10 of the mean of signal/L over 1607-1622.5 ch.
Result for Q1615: -0.15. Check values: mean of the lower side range 10.3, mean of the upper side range 11.2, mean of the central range 12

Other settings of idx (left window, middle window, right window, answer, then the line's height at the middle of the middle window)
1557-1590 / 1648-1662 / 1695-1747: -1.2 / 10.8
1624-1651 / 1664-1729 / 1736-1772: -0.7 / 11.4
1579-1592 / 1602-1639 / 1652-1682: -2.0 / 11.2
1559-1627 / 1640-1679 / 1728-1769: -2.4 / 11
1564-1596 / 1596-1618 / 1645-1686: -2.0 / 10.8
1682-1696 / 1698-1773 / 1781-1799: -2.9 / 10.9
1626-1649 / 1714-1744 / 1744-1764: 0.7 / 11.4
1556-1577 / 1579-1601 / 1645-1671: -1.5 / 10.2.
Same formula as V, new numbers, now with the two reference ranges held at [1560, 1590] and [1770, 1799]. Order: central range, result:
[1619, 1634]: -1.8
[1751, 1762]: -0.7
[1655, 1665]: -1.5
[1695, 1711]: -1.4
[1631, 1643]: -1.3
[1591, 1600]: -0.9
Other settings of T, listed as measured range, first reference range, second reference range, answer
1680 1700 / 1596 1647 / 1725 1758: 0.027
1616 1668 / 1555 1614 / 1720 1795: -0.082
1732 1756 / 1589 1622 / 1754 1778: 0.036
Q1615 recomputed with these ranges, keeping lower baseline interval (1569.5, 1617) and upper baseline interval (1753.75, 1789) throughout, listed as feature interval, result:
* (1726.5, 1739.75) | 0.068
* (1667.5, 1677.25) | -0.068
